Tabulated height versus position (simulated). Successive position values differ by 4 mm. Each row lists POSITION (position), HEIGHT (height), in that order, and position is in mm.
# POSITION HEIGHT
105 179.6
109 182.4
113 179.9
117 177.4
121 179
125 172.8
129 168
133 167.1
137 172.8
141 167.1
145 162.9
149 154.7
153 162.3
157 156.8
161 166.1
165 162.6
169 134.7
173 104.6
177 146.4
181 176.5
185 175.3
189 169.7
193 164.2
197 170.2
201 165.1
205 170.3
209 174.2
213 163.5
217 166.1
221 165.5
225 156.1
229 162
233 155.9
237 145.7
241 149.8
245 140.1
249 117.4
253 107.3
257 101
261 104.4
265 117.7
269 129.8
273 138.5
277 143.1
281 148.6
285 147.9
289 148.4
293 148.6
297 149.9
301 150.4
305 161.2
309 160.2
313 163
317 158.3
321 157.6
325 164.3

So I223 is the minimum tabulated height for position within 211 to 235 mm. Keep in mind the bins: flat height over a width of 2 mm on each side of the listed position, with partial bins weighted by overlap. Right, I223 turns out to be 155.9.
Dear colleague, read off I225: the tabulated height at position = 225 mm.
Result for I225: 156.1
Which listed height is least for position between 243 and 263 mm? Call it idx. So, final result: 101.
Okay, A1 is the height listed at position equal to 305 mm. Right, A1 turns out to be 161.2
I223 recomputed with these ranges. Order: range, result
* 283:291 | 147.9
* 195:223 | 163.5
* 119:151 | 154.7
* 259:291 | 104.4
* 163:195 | 104.6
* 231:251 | 117.4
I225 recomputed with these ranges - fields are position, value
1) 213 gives 163.5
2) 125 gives 172.8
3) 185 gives 175.3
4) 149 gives 154.7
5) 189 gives 169.7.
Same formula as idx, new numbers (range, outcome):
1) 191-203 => 164.2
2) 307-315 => 160.2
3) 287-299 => 148.4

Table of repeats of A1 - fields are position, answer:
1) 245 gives 140.1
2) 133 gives 167.1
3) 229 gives 162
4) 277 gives 143.1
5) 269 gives 129.8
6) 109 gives 182.4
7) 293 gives 148.6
